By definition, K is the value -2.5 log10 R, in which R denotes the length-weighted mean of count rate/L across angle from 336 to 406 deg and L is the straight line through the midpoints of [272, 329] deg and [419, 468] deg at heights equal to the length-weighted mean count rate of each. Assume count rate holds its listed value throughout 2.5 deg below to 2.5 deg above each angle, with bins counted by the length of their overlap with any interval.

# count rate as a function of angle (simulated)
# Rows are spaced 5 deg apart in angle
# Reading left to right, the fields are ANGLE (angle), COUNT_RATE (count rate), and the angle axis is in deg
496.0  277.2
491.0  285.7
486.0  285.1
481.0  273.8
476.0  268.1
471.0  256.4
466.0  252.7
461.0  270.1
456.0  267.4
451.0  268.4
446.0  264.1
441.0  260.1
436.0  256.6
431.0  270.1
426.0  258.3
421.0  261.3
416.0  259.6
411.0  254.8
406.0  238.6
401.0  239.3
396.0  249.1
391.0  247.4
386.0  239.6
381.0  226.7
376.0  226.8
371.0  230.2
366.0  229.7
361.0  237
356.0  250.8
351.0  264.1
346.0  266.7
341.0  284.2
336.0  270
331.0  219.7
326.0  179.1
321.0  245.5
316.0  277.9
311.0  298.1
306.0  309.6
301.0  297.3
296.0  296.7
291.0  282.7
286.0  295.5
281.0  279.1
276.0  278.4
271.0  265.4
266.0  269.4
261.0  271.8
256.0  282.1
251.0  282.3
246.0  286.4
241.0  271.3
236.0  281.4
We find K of 0.10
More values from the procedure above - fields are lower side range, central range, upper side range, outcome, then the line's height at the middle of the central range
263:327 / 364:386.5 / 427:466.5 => 0.18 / 270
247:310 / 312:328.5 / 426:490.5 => 0.17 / 280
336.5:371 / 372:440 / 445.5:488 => 0.05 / 260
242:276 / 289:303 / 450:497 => -0.07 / 275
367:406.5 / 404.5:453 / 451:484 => -0.03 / 252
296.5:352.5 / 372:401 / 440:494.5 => 0.13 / 267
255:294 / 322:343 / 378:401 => 0.09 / 259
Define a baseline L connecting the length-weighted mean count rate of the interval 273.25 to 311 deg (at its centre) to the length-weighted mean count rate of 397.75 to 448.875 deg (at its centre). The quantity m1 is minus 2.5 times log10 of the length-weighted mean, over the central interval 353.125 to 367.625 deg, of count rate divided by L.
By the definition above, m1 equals 0.14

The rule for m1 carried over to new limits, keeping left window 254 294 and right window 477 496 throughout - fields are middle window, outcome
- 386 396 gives 0.14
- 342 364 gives 0.09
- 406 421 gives 0.10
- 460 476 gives 0.08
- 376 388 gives 0.20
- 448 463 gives 0.04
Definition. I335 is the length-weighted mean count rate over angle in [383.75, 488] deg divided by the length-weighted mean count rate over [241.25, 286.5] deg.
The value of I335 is 0.93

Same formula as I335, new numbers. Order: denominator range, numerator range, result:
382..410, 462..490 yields 1.11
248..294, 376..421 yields 0.88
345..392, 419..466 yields 1.09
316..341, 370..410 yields 1.00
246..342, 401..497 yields 0.97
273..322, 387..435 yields 0.88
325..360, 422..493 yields 1.07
